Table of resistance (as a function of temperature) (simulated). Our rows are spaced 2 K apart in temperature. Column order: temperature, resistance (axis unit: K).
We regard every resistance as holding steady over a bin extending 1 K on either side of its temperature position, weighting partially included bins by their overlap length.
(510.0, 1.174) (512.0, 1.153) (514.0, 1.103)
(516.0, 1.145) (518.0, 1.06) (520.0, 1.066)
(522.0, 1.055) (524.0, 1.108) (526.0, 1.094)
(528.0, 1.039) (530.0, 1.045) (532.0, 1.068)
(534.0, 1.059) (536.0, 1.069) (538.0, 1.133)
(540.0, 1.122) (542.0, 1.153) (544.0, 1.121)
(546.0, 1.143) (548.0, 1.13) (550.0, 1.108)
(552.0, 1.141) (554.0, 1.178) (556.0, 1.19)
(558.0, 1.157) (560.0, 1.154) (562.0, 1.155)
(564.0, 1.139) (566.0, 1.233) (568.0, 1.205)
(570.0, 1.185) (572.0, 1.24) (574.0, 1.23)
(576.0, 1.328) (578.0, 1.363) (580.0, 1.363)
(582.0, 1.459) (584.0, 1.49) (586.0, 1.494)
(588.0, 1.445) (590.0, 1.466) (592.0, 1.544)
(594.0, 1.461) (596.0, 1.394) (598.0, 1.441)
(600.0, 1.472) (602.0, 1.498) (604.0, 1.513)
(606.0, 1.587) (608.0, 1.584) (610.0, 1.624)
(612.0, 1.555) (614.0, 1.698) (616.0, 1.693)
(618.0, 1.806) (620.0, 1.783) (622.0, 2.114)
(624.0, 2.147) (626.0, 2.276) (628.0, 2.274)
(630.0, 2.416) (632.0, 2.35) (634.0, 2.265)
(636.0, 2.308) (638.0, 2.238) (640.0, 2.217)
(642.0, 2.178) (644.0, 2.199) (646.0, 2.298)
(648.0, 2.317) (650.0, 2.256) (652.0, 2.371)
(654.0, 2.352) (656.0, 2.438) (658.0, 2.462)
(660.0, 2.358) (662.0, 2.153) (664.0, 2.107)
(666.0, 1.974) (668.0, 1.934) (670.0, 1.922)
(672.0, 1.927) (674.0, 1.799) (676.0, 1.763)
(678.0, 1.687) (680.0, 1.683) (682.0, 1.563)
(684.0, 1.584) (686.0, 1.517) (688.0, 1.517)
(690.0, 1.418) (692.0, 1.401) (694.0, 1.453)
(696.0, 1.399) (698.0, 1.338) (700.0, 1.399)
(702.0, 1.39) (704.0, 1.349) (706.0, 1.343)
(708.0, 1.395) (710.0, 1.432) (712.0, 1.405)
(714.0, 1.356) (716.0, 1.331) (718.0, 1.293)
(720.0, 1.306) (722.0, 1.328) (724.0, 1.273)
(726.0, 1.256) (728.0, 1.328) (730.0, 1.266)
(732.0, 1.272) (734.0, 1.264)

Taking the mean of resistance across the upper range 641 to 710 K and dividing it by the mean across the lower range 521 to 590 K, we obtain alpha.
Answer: 1.5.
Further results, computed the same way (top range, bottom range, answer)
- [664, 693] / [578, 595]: 1.17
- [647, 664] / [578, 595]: 1.59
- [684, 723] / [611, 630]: 0.71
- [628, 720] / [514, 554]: 1.67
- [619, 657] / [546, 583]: 1.85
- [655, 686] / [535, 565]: 1.70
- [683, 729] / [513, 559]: 1.25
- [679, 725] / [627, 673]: 0.63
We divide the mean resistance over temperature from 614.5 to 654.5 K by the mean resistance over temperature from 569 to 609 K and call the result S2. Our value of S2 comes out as 1.5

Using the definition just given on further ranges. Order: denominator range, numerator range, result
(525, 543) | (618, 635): 2.01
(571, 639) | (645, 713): 1.05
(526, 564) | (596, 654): 1.77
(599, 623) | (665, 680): 1.11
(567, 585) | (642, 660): 1.77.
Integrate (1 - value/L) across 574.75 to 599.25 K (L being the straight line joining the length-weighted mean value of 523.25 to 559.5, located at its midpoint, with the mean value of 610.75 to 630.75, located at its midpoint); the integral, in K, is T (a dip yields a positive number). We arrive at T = 2.55 K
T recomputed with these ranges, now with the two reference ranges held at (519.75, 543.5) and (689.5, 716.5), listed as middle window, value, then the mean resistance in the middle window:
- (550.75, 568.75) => -0.57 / 1.17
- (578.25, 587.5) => -2.11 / 1.44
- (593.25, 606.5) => -2.98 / 1.48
